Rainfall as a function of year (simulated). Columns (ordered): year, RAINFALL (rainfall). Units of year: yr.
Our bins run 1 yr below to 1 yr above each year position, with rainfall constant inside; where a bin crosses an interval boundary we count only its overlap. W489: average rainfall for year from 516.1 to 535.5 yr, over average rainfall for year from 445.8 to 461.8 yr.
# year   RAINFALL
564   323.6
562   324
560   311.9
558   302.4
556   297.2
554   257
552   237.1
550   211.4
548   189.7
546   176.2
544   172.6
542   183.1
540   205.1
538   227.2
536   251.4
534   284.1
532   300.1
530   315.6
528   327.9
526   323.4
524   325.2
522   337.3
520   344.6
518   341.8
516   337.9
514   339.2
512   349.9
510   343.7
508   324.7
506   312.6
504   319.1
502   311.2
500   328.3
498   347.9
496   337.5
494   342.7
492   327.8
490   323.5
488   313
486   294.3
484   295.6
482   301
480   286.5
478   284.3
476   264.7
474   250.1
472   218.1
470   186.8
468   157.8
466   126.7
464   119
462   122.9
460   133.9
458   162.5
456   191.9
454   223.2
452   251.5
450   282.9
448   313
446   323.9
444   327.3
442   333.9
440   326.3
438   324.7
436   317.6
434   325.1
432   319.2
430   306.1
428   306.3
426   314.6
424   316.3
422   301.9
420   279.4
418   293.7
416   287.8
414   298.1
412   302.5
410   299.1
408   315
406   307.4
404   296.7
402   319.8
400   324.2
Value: 1.43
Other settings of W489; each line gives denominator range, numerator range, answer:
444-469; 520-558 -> 1.26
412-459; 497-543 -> 1.05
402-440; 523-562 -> 0.85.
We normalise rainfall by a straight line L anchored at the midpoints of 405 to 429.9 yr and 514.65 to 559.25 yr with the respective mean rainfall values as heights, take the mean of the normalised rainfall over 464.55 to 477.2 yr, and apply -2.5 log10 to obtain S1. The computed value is 0.40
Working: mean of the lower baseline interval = 302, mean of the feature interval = 199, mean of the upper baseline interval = 271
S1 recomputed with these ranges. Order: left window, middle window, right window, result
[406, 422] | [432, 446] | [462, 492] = -0.179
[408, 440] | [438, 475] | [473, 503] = 0.325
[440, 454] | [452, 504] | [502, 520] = 0.256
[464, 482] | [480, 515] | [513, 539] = -0.227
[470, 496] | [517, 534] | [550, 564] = -0.133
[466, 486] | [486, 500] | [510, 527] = -0.166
